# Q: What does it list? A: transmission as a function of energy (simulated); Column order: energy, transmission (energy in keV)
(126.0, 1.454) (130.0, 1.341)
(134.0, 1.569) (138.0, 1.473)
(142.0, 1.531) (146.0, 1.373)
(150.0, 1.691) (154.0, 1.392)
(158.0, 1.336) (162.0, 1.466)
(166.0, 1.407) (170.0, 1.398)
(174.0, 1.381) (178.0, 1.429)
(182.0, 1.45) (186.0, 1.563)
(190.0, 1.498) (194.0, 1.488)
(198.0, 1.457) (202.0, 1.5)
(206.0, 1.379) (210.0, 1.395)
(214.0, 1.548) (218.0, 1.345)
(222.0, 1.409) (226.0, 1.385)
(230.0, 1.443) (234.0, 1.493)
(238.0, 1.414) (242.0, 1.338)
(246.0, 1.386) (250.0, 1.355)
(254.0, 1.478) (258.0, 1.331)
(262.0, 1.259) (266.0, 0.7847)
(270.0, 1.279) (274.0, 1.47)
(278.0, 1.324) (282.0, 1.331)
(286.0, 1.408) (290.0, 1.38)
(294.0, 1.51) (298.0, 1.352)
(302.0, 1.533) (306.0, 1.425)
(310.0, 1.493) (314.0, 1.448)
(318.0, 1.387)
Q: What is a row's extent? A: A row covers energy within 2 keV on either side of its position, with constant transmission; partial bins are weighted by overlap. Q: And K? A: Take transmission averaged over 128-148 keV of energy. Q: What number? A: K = 1.46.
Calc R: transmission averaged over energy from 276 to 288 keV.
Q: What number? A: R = 1.35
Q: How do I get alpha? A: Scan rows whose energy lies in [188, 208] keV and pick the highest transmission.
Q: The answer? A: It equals 1.5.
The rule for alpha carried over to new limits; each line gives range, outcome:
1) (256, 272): 1.331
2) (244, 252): 1.386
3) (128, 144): 1.569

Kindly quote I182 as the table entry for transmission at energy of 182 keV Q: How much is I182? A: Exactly 1.45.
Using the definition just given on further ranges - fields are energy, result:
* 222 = 1.409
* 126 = 1.454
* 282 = 1.331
